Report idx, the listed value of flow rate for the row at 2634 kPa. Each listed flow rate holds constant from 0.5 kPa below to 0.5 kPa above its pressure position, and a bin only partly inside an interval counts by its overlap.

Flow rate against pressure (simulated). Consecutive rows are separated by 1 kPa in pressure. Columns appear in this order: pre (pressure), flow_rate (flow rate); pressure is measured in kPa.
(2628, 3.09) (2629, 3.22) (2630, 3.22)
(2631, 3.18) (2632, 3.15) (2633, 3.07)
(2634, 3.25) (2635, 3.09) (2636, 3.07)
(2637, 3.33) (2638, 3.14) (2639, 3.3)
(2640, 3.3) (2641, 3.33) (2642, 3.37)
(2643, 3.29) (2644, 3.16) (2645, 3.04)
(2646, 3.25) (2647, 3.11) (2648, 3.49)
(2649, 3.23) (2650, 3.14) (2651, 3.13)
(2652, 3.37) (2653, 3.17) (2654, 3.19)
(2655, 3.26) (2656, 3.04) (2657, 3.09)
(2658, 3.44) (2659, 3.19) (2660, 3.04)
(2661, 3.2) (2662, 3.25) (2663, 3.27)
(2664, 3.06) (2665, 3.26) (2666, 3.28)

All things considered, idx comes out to 3.25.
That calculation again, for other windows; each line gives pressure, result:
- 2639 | 3.3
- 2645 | 3.04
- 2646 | 3.25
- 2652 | 3.37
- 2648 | 3.49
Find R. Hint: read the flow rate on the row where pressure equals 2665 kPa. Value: 3.26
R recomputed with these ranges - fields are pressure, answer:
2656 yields 3.04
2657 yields 3.09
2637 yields 3.33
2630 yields 3.22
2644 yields 3.16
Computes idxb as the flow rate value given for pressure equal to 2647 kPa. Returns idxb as 3.11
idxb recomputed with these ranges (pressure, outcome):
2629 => 3.22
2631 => 3.18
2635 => 3.09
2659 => 3.19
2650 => 3.14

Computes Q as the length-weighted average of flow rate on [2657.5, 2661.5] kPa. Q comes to 3.22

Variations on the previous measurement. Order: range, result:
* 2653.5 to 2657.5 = 3.14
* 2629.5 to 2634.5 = 3.17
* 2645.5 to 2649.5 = 3.27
